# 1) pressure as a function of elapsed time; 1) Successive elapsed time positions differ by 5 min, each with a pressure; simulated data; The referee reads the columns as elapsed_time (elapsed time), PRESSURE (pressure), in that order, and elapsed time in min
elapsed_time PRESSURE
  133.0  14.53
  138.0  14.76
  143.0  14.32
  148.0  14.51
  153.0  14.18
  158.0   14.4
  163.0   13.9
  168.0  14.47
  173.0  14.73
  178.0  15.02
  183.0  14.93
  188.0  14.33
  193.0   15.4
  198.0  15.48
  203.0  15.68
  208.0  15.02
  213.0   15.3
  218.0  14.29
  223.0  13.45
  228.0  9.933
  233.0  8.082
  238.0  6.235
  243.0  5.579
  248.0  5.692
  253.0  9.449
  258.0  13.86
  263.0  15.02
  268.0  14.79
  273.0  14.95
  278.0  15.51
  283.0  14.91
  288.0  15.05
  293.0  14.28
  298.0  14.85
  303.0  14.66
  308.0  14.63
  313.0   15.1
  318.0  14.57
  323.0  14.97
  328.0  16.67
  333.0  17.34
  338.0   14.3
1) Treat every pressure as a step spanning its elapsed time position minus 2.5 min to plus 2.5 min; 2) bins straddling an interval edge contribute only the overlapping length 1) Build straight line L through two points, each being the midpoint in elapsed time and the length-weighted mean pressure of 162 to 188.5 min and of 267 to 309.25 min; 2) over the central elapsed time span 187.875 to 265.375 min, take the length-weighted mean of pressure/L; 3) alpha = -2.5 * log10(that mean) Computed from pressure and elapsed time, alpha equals 0.224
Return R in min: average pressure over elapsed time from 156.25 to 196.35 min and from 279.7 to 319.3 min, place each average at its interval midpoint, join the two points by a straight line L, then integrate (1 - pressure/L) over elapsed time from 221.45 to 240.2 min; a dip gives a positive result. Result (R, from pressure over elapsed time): 6.94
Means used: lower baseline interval 14.7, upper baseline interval 14.8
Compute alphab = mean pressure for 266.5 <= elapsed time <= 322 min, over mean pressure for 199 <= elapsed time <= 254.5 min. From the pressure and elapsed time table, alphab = 1.36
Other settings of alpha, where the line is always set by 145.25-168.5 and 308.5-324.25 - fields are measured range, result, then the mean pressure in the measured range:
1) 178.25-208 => -0.054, 15.1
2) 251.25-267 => 0.119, 13.1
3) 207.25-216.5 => -0.046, 15.1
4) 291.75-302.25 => 0.012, 14.6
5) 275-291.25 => -0.028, 15.1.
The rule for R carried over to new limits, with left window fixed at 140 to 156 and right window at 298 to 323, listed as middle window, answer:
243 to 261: 6.6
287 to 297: 0.1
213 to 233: 3.0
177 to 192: -0.4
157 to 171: 0.1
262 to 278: -0.4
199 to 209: -0.6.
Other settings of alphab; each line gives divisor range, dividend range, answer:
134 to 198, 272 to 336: 1.04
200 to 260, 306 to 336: 1.41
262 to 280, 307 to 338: 1.03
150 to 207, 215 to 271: 0.72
